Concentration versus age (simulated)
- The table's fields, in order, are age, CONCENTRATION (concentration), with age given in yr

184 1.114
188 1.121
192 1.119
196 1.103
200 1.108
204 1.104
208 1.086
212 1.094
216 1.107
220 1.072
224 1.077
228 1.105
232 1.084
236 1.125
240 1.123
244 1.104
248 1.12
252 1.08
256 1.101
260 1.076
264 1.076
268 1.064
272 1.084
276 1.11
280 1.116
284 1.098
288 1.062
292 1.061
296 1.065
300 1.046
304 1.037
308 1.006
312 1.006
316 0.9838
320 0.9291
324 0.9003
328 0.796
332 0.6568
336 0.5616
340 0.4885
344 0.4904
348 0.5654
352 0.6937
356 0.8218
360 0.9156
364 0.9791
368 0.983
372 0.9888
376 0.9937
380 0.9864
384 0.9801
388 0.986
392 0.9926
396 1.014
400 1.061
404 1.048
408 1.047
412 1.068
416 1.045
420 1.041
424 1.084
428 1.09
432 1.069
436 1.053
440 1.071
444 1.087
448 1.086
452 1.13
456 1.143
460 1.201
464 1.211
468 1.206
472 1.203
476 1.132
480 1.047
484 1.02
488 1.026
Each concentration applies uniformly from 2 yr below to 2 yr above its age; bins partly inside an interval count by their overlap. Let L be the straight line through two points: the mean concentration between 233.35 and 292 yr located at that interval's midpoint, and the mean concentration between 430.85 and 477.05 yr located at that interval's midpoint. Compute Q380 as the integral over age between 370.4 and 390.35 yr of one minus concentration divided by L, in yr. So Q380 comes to 2.35 yr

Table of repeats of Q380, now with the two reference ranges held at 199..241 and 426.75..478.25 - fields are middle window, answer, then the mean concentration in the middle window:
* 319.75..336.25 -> 5.0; 0.774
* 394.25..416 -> 1.5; 1.05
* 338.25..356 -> 8.4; 0.59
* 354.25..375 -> 3.3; 0.942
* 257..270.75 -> 0.4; 1.07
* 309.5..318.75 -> 1.0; 0.99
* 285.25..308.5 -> 1.2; 1.05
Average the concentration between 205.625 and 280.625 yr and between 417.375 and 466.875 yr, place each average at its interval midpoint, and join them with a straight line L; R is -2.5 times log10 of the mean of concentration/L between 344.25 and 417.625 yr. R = 0.171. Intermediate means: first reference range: 1.09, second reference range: 1.11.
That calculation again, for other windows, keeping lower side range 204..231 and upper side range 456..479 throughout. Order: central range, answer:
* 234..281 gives 0.01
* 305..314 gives 0.12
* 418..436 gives 0.09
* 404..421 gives 0.11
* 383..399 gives 0.16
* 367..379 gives 0.16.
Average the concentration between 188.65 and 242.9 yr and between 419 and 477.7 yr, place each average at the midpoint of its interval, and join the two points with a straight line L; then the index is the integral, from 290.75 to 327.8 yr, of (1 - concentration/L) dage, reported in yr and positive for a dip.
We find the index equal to 3.9 yr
